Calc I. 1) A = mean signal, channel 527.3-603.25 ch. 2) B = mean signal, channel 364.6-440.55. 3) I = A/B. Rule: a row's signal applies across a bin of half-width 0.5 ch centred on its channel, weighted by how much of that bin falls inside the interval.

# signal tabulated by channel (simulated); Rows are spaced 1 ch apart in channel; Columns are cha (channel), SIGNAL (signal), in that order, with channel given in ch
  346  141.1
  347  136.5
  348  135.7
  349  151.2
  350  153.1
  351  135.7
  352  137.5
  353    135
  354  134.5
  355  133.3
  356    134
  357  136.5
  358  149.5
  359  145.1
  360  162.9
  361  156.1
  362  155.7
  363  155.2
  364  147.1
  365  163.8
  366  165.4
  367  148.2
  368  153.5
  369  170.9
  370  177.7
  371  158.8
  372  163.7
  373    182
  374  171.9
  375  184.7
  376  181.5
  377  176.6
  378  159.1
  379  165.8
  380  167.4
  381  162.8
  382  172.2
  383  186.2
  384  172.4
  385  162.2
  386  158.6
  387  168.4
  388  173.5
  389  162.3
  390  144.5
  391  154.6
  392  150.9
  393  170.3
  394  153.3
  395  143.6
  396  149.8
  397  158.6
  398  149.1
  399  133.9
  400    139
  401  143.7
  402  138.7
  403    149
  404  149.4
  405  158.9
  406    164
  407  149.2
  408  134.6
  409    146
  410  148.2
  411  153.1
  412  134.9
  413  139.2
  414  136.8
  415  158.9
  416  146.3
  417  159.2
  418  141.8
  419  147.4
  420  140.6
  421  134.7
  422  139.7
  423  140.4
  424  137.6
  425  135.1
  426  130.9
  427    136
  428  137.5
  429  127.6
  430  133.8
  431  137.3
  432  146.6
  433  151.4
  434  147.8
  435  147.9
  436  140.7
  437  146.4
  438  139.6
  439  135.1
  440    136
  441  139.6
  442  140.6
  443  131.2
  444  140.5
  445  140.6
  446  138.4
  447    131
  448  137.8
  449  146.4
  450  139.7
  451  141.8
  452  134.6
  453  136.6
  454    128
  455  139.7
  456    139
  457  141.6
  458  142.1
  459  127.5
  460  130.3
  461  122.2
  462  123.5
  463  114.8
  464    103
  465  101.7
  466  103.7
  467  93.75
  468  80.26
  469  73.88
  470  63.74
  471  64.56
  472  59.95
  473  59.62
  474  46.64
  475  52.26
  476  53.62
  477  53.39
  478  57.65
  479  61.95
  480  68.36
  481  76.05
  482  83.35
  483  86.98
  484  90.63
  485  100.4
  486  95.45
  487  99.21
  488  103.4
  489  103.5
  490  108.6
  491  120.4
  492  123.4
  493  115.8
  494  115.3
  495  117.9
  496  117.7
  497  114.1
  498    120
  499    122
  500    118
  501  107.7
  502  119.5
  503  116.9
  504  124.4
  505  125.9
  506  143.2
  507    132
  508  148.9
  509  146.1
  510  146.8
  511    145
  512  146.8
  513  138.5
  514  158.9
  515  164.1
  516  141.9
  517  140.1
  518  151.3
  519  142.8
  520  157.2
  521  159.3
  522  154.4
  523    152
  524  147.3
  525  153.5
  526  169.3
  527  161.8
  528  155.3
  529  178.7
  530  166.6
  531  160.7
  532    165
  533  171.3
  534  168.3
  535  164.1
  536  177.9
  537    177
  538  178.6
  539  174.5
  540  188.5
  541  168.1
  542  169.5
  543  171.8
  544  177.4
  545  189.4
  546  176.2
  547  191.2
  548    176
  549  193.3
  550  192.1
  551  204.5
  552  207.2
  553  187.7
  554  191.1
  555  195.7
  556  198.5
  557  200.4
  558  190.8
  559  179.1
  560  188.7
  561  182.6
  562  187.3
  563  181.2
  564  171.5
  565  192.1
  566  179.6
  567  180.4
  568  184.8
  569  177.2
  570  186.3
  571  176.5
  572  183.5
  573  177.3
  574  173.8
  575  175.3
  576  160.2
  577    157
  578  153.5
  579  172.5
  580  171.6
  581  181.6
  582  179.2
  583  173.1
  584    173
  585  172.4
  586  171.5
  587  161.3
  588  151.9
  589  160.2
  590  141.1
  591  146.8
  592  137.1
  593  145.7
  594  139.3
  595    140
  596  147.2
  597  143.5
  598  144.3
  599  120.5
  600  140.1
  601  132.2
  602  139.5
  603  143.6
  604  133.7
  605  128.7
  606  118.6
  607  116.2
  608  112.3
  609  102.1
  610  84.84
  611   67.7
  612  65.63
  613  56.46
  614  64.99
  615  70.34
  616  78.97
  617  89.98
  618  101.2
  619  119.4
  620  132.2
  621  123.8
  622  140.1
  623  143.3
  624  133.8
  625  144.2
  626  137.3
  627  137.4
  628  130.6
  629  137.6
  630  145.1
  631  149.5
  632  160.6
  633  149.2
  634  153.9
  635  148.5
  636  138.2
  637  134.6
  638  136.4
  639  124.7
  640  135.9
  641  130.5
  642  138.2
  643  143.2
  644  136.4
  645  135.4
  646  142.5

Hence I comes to 1.12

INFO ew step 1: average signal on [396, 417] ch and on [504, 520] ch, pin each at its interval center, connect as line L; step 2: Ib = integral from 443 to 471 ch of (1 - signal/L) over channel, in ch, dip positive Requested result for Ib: 4.59 ch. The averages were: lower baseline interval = 147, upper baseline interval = 145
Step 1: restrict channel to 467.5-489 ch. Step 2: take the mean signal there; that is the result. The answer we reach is 73.6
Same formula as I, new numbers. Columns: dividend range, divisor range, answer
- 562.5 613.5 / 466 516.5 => 1.43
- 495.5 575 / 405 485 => 1.35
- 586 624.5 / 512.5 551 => 0.73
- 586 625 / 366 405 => 0.76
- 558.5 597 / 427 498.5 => 1.49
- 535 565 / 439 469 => 1.45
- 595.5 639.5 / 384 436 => 0.84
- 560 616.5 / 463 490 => 1.85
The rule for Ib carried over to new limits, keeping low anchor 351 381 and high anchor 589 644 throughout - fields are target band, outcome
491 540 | -2.5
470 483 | 7.3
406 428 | 1.2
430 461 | 1.9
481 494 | 3.7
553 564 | -4.5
